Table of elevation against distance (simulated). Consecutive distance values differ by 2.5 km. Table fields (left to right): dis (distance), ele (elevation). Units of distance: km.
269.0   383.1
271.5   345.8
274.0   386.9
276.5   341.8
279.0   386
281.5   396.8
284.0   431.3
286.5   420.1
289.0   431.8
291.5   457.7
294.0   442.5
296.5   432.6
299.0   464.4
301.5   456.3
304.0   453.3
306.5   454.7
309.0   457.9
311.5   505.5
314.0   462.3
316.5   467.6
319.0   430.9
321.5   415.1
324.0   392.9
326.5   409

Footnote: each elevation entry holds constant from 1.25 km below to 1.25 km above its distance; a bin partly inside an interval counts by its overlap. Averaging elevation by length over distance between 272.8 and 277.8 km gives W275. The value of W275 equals 364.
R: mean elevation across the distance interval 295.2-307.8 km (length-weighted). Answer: 452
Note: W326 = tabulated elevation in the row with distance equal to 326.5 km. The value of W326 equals 409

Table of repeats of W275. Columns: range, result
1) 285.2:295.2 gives 438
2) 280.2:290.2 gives 420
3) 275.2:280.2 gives 364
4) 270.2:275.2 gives 366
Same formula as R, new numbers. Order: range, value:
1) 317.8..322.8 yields 423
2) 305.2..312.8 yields 473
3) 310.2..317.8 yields 478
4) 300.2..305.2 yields 455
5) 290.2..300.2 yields 449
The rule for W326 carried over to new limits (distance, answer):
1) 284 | 431.3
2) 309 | 457.9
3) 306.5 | 454.7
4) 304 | 453.3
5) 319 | 430.9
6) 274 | 386.9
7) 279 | 386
